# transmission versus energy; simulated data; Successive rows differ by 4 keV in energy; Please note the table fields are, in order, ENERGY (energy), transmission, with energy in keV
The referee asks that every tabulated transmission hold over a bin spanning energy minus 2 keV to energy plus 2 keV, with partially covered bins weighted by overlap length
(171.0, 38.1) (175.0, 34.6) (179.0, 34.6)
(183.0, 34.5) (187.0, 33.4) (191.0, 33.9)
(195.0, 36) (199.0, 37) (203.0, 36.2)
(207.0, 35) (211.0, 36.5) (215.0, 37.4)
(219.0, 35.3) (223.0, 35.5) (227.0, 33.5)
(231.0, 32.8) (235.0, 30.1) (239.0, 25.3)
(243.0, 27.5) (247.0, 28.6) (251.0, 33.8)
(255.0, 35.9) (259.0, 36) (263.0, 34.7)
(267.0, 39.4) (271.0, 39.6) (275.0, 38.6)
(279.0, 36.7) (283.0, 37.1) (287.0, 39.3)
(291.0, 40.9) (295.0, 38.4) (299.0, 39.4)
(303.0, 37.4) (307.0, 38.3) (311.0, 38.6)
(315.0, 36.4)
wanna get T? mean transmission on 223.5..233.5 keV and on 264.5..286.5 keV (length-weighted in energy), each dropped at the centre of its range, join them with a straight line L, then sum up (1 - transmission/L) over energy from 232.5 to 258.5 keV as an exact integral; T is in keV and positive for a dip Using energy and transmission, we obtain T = 3.4 keV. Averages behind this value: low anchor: 33.4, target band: 30.6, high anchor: 38.3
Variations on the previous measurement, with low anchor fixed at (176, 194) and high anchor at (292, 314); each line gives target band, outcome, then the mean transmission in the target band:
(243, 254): 1.7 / 31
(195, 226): -0.8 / 36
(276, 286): 0.1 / 37.3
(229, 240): 1.9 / 29.8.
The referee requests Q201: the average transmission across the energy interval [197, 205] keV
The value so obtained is 36.6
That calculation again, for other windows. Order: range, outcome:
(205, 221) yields 36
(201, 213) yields 35.9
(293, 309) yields 38.4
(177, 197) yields 34.5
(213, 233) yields 34.9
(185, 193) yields 33.6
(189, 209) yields 35.6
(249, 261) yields 35.2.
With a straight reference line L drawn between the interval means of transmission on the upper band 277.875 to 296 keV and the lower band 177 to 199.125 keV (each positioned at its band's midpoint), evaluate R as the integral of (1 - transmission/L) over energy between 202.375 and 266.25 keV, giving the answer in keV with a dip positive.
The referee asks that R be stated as 5.3 keV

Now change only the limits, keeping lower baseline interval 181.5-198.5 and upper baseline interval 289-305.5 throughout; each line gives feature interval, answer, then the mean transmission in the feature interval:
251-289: 0.6 keV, 37.3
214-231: 0.5 keV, 35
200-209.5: -0.1 keV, 35.8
